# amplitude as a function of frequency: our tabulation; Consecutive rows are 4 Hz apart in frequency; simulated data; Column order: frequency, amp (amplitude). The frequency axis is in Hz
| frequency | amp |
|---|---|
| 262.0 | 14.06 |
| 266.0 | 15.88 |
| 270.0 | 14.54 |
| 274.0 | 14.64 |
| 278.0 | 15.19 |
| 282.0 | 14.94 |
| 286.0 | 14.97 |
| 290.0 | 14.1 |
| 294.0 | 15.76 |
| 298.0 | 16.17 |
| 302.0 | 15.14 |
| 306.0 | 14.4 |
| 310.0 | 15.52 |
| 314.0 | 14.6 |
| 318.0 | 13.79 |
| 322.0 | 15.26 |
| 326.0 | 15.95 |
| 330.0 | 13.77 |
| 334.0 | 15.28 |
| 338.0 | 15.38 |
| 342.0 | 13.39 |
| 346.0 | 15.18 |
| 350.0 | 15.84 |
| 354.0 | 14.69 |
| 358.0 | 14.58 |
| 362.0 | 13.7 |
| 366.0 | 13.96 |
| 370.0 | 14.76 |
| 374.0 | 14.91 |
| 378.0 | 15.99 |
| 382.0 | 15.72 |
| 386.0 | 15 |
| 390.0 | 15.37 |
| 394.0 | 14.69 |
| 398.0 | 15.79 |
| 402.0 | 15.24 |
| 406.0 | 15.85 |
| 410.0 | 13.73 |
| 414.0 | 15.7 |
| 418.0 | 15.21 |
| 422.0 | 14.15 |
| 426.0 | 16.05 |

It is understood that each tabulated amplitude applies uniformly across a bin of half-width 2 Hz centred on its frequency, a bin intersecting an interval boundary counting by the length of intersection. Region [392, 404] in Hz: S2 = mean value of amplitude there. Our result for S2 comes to 15.2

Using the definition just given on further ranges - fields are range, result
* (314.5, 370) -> 14.7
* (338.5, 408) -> 15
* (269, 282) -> 14.8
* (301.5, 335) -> 14.8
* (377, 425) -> 15.2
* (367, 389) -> 15.2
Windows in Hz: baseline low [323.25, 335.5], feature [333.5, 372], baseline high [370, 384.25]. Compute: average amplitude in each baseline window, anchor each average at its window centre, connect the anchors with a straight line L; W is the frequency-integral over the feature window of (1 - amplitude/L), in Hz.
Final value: 1.4 Hz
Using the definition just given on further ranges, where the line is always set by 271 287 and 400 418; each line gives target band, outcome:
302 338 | 0.3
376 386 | -0.4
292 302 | -0.6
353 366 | 0.7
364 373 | 0.4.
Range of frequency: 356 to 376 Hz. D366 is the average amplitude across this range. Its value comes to 14.4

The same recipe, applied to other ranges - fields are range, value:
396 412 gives 15.2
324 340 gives 15.1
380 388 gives 15.4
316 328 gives 15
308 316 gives 15.1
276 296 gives 15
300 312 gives 15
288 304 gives 15.3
